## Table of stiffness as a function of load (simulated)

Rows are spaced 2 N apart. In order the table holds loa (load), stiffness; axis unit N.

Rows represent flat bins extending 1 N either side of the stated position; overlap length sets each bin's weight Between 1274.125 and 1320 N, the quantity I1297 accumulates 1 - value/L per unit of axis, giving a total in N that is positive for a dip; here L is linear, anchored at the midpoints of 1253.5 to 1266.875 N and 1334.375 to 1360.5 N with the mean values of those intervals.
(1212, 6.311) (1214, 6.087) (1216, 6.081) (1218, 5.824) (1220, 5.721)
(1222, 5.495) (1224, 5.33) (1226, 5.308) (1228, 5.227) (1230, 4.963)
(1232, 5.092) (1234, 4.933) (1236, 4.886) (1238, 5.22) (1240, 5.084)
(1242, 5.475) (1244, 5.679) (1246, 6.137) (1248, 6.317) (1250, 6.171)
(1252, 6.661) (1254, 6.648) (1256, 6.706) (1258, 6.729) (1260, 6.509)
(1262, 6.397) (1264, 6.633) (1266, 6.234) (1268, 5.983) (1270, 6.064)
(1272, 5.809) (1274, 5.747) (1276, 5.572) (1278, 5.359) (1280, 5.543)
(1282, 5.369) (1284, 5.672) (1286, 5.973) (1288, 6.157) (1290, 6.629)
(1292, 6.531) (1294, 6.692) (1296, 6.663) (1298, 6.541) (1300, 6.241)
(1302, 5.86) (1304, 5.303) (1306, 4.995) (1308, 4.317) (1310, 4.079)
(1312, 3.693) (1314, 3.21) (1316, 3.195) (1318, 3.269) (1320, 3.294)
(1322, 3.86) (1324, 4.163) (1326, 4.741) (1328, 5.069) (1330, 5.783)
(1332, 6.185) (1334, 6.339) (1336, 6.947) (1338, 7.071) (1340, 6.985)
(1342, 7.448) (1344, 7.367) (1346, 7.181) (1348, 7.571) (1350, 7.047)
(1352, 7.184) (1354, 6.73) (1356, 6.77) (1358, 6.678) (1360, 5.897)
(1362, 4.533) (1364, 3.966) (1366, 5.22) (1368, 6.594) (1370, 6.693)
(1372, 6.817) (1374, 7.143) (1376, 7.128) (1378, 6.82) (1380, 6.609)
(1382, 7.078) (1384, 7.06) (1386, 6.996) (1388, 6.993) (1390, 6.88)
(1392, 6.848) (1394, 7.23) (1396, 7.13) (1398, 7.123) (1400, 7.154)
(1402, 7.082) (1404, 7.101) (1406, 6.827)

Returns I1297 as 9.9 N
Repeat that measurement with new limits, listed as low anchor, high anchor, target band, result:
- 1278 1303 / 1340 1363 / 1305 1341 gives 9.1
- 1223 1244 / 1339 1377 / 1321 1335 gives 2.4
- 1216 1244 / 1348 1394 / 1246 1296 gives -4.4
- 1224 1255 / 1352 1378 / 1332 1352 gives -3.1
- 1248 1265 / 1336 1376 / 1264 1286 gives 2.6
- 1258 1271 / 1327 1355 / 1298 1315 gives 4.5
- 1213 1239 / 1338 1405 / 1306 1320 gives 5.7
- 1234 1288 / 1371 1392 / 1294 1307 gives 0.6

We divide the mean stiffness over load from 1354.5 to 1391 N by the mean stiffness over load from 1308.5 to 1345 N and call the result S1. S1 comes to 1.3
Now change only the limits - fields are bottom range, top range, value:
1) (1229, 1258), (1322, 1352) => 1.11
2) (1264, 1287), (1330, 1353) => 1.20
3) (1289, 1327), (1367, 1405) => 1.42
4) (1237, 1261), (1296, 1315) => 0.82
